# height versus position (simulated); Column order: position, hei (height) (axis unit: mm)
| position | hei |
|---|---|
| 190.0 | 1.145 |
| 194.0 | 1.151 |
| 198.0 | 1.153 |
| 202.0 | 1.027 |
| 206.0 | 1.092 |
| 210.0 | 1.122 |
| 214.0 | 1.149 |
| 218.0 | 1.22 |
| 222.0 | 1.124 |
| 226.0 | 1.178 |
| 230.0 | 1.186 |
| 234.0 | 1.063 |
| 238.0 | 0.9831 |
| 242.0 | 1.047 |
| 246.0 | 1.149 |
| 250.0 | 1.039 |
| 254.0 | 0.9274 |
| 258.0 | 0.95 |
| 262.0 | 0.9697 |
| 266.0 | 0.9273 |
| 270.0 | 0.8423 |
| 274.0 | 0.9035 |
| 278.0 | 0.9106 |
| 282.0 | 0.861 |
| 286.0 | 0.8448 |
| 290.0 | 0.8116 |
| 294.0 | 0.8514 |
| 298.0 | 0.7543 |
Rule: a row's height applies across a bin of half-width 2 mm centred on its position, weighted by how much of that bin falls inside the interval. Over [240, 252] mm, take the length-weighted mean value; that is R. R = 1.08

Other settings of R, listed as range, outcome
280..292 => 0.839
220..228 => 1.15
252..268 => 0.944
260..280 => 0.911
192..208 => 1.11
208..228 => 1.16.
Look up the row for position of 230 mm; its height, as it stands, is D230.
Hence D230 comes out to 1.186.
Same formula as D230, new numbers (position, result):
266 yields 0.9273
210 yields 1.122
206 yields 1.092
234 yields 1.063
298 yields 0.7543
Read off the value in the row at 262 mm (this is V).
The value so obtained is 0.9697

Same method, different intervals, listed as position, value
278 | 0.9106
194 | 1.151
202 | 1.027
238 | 0.9831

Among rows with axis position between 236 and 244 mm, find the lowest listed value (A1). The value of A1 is 0.9831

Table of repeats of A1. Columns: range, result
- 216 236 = 1.063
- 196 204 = 1.027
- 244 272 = 0.8423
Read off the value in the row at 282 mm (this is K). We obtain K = 0.861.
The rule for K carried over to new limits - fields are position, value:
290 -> 0.8116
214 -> 1.149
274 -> 0.9035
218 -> 1.22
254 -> 0.9274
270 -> 0.8423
